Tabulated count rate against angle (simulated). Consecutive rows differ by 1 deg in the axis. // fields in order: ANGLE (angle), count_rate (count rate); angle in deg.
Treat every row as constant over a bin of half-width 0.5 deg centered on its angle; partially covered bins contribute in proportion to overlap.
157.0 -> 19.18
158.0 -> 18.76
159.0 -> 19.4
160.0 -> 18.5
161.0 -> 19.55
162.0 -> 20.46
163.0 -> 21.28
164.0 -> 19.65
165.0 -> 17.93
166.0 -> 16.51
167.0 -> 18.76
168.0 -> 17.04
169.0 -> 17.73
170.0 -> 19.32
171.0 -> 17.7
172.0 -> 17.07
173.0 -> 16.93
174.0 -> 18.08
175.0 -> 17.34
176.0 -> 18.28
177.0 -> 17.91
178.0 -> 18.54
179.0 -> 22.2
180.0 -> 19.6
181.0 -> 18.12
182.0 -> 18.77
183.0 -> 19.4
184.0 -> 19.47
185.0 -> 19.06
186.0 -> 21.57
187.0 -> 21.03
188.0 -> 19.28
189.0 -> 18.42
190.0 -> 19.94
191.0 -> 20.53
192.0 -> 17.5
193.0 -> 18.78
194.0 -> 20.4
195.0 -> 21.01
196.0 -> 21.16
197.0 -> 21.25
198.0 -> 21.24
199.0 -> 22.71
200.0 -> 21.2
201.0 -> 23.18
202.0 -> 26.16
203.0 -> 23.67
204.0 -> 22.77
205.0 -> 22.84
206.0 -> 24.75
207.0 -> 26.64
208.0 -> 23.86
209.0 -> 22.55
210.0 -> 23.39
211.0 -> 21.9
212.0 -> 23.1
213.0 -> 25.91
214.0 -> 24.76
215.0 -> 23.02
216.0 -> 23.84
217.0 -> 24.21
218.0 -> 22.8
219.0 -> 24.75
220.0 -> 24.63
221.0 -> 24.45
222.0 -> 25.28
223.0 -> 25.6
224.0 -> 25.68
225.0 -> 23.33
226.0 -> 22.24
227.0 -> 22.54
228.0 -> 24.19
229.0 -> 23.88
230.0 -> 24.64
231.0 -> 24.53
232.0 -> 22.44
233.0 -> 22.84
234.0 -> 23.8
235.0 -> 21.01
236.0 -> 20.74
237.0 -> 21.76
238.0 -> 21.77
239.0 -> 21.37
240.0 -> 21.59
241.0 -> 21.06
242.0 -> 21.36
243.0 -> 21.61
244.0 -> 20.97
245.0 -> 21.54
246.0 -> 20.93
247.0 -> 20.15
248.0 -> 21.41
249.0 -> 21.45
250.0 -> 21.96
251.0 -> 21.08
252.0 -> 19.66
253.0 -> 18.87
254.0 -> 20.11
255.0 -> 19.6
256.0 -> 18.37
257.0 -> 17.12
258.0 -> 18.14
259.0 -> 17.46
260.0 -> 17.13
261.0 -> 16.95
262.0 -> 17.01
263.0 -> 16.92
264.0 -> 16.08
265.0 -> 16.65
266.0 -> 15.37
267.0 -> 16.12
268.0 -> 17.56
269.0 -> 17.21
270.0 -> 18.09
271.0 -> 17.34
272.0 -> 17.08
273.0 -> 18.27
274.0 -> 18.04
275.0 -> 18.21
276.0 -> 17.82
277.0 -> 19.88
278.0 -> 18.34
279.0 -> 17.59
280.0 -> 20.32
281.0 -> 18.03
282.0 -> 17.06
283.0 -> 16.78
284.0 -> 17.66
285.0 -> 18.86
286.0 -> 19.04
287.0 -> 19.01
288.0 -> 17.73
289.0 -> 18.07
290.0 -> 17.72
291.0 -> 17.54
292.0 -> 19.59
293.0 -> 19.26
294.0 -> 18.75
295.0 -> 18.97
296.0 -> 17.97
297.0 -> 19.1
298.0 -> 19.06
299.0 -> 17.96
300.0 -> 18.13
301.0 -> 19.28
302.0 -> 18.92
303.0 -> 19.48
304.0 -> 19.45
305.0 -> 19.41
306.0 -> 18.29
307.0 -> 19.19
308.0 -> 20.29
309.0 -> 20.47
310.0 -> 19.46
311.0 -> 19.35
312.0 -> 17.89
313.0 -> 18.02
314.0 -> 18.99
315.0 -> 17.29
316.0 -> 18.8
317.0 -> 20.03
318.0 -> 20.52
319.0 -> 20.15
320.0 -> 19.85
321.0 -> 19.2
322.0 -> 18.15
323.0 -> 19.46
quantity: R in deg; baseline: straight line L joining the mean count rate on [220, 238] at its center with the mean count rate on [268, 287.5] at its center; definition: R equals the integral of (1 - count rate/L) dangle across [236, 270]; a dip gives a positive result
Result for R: 2.6 deg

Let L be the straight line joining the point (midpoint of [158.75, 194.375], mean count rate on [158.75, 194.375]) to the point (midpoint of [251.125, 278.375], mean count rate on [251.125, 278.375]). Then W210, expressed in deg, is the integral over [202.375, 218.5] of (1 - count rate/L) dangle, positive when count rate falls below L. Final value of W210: -4.6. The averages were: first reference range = 18.9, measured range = 23.8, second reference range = 17.8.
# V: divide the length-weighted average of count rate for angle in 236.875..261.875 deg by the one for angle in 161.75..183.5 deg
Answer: 1.08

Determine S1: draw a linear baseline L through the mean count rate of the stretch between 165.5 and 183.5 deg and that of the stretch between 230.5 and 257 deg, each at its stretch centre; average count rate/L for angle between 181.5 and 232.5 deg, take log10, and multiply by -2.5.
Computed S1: -0.15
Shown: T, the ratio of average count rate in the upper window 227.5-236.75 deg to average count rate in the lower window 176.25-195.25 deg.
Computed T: 1.2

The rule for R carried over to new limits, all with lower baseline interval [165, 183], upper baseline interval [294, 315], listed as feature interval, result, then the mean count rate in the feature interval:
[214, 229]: -4.5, 24.1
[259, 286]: 1.7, 17.6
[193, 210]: -4.0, 22.7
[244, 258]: -1.1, 20.1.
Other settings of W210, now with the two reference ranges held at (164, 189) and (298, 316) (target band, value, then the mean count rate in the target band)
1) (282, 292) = 0.4 deg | 18.1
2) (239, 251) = -1.6 deg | 21.3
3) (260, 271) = 1.2 deg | 16.8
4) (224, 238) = -3.1 deg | 23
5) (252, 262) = 0.3 deg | 18.2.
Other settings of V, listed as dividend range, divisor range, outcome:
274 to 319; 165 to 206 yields 0.94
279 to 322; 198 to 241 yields 0.80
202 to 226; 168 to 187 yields 1.28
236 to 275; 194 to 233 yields 0.81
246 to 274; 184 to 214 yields 0.83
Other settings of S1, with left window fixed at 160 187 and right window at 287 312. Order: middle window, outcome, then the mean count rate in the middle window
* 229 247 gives -0.17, 22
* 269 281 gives 0.04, 18.2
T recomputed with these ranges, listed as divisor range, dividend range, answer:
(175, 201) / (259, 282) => 0.88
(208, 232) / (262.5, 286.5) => 0.74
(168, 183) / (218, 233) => 1.31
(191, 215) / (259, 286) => 0.78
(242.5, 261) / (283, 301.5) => 0.93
